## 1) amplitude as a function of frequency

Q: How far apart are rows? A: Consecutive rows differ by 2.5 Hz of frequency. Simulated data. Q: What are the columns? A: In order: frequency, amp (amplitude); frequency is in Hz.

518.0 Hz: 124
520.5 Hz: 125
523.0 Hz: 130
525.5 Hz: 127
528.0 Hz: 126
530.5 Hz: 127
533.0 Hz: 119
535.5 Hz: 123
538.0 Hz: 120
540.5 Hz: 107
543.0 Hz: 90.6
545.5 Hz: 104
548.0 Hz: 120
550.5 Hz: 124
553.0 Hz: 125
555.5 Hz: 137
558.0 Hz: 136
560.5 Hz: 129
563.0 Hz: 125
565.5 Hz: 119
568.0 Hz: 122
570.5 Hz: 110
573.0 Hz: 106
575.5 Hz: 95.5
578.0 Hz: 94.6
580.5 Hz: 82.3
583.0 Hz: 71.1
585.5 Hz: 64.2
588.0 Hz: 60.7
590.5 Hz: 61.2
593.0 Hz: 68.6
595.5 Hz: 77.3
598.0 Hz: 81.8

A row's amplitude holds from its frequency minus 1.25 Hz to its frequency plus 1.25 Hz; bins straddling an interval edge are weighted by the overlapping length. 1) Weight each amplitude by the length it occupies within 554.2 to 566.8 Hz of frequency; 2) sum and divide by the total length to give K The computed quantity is 129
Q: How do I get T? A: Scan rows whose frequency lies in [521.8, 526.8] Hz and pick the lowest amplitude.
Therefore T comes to 127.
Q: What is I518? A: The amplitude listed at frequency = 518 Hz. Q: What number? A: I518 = 124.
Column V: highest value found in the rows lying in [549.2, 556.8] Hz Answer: 137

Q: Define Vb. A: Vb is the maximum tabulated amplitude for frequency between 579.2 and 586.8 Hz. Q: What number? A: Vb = 82.3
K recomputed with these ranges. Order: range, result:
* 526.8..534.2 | 124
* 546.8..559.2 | 128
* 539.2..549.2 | 105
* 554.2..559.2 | 136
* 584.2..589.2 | 62.6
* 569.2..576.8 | 104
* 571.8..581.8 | 94.4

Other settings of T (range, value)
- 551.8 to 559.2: 125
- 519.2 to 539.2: 119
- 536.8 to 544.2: 90.6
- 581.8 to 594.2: 60.7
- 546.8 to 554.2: 120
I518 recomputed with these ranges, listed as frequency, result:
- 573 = 106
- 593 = 68.6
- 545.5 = 104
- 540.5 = 107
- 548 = 120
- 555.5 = 137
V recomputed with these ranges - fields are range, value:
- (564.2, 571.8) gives 122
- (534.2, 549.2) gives 123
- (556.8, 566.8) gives 136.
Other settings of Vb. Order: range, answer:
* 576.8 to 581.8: 94.6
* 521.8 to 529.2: 130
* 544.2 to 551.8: 124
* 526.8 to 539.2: 127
